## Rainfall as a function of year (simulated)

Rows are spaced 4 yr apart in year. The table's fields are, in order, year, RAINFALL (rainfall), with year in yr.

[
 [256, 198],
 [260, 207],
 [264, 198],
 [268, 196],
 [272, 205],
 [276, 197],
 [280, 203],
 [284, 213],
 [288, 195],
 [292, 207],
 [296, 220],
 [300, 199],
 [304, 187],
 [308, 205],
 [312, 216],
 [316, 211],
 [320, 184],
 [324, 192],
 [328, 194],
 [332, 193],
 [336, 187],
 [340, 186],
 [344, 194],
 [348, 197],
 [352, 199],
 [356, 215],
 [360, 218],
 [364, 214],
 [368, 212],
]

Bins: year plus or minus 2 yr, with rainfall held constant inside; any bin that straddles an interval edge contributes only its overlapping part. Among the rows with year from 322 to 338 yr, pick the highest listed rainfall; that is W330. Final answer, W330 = 194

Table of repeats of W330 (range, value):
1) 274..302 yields 220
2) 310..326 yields 216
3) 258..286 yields 213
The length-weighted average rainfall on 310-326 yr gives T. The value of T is 201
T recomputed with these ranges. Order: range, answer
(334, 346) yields 189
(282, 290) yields 204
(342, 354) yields 197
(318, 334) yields 191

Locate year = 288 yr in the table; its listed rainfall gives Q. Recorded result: 195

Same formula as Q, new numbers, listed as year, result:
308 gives 205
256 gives 198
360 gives 218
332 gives 193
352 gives 199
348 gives 197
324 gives 192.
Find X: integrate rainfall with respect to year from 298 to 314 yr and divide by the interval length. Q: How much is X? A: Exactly 202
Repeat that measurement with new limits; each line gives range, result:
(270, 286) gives 204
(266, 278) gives 199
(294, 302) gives 210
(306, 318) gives 211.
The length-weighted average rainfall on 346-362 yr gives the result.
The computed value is 207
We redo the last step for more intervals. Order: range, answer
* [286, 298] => 207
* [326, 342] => 190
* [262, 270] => 197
